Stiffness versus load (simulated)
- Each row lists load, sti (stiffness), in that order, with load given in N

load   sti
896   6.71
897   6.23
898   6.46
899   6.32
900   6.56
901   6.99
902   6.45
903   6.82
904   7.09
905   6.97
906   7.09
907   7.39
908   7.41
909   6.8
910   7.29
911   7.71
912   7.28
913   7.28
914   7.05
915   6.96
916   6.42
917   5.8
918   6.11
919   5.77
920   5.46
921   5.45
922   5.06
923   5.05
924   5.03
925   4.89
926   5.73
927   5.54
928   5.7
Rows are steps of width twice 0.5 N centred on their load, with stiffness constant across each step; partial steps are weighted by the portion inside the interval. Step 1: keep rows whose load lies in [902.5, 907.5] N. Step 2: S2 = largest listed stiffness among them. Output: 7.39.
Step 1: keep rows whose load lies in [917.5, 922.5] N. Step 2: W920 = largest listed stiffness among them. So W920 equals 6.11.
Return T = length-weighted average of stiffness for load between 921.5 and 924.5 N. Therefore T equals 5.05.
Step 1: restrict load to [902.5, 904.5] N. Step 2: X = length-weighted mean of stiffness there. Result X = 6.96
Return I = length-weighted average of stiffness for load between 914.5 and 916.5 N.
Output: 6.69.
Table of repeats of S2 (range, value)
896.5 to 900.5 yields 6.56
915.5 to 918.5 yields 6.42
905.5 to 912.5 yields 7.71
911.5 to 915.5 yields 7.28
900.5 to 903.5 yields 6.99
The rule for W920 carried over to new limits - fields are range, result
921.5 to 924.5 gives 5.06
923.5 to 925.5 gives 5.03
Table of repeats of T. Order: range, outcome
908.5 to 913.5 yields 7.27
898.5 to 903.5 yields 6.63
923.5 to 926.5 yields 5.22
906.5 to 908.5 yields 7.4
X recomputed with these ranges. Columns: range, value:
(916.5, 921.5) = 5.72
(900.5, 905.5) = 6.86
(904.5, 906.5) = 7.03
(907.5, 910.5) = 7.17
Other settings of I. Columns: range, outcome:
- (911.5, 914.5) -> 7.2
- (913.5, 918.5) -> 6.47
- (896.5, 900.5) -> 6.39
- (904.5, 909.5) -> 7.13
